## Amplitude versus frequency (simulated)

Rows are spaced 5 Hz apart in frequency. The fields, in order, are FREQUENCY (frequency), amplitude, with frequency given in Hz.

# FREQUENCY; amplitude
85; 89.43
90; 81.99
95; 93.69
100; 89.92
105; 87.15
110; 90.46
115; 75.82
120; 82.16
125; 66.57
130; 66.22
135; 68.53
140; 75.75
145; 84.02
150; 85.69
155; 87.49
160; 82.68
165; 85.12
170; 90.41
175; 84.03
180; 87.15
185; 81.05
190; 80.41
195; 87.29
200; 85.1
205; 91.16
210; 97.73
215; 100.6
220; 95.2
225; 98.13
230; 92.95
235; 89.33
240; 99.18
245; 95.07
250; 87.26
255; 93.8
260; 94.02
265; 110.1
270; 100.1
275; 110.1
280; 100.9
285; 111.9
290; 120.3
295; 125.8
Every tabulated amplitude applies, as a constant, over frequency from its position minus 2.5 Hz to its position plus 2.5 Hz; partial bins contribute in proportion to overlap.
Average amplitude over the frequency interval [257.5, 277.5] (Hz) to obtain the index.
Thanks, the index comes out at 104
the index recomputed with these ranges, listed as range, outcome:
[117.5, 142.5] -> 71.8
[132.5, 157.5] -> 80.3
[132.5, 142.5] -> 72.1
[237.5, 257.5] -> 93.8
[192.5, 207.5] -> 87.8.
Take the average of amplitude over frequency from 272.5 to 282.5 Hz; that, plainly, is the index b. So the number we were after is 106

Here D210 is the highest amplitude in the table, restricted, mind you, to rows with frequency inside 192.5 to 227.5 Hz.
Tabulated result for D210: 100.6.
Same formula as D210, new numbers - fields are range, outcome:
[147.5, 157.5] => 87.49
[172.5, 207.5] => 91.16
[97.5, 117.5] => 90.46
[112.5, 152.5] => 85.69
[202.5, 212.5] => 97.73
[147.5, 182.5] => 90.41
